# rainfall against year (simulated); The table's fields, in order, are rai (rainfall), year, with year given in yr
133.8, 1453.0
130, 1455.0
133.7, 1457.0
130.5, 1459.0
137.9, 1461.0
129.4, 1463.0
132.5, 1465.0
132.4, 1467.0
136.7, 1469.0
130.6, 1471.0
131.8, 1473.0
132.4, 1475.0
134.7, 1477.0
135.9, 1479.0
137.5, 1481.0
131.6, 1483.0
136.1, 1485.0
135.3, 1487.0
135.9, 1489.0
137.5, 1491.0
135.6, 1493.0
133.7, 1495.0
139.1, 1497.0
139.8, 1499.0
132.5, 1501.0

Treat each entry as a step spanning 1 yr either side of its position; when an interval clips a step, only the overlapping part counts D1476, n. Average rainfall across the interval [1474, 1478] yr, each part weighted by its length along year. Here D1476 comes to 134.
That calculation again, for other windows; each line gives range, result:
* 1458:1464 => 133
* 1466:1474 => 133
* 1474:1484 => 134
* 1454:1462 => 133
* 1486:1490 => 136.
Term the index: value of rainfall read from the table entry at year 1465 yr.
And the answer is 132.5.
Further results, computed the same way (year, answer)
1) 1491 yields 137.5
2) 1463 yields 129.4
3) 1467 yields 132.4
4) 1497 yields 139.1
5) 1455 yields 130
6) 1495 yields 133.7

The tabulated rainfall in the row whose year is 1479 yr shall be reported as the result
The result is 135.9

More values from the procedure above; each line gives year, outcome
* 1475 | 132.4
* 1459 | 130.5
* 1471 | 130.6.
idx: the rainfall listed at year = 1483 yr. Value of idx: 131.6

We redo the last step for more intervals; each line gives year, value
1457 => 133.7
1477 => 134.7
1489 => 135.9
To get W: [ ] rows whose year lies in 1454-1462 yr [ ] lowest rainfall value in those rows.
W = 130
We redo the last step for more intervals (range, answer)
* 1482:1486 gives 131.6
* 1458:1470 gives 129.4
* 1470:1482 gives 130.6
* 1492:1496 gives 133.7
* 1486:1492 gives 135.3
